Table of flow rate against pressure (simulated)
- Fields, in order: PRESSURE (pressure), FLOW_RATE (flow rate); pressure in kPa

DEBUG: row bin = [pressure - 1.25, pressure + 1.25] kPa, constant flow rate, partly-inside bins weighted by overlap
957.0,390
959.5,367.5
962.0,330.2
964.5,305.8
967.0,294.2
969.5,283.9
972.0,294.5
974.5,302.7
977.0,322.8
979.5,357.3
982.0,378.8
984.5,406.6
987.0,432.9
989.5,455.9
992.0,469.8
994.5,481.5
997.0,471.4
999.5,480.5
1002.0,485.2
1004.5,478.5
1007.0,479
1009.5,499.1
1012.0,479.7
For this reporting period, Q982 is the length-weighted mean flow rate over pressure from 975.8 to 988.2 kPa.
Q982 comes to 380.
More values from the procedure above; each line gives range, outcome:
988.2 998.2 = 469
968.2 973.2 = 289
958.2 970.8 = 317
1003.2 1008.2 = 479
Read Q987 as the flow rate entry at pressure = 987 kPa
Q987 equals 432.9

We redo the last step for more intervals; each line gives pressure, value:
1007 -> 479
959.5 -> 367.5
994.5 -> 481.5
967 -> 294.2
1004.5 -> 478.5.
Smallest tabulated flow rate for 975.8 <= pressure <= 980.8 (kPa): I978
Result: 322.8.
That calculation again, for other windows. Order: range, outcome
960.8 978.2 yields 283.9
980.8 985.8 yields 378.8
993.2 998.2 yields 471.4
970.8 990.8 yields 294.5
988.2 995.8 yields 455.9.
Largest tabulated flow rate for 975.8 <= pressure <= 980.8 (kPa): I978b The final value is 357.3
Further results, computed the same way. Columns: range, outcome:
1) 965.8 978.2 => 322.8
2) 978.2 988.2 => 432.9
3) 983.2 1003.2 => 485.2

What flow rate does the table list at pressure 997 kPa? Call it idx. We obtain 471.4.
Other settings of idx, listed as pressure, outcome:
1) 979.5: 357.3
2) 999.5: 480.5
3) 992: 469.8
